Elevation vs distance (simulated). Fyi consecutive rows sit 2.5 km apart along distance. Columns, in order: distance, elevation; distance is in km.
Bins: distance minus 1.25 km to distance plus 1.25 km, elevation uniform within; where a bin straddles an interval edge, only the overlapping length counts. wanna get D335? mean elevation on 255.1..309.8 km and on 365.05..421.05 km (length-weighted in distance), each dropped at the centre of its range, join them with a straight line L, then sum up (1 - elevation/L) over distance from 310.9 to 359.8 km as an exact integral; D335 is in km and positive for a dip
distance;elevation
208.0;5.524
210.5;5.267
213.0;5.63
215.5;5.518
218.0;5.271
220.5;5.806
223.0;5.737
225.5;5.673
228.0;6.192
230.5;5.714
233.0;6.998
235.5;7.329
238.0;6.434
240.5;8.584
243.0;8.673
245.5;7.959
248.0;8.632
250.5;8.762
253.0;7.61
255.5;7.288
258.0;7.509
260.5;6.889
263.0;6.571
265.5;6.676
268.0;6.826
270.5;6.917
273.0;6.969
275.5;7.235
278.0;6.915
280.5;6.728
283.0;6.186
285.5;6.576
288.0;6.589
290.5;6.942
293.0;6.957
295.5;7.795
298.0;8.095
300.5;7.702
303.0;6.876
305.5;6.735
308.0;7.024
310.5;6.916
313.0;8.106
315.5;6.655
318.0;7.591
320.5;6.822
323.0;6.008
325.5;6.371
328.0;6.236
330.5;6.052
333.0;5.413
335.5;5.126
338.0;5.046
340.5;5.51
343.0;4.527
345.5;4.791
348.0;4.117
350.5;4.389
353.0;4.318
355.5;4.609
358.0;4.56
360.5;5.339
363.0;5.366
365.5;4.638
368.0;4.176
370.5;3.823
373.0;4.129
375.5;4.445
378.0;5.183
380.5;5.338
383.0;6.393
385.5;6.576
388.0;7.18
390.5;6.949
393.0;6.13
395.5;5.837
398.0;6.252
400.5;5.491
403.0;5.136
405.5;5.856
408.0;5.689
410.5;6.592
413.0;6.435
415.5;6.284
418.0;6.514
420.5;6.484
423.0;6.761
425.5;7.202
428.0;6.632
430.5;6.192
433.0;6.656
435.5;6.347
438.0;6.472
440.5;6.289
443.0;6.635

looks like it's 6.10 km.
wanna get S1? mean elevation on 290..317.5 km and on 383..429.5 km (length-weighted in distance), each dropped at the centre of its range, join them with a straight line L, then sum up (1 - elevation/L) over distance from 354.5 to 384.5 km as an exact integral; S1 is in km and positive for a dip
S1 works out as 8.2 km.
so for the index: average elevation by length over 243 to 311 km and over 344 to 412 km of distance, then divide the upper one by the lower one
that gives 0.7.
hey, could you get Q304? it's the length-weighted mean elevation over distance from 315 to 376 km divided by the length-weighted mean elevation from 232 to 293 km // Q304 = 0.72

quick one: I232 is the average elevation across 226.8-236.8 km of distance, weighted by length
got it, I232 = 6.56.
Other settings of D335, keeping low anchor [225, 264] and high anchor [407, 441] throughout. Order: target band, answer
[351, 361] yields 3.19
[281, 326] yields 0.33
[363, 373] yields 3.56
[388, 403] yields 1.09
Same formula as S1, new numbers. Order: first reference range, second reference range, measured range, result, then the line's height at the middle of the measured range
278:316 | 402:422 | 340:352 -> 3.7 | 6.67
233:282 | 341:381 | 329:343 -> -0.2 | 5.28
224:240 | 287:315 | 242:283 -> -3.2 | 6.82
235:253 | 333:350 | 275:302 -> -2.0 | 6.6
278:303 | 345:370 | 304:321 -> -2.4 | 6.24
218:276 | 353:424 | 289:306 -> -2.0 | 6.54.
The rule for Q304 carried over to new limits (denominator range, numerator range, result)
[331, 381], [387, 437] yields 1.33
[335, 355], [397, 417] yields 1.27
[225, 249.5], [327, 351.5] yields 0.70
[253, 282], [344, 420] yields 0.78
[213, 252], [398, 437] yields 0.92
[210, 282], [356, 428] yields 0.84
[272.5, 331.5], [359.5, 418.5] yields 0.82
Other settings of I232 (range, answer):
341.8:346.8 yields 4.65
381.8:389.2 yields 6.72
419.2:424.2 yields 6.62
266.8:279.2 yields 6.97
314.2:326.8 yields 6.69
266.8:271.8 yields 6.87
